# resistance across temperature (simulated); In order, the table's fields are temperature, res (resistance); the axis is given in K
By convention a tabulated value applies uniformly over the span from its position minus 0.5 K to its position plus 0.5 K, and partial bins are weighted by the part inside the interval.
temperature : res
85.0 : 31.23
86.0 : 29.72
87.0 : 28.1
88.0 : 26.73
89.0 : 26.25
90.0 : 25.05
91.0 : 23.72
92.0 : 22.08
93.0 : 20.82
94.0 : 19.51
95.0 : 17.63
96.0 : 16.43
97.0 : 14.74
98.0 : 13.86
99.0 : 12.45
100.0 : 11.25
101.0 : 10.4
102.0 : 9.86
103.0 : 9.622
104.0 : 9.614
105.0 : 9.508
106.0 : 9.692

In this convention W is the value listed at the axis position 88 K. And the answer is 26.73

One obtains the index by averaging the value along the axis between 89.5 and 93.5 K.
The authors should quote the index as 22.9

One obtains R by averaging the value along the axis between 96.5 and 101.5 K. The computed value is 12.5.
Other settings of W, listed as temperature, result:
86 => 29.72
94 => 19.51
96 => 16.43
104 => 9.614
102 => 9.86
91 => 23.72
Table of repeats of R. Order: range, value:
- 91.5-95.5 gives 20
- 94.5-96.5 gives 17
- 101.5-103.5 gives 9.74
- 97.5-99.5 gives 13.2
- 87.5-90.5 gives 26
